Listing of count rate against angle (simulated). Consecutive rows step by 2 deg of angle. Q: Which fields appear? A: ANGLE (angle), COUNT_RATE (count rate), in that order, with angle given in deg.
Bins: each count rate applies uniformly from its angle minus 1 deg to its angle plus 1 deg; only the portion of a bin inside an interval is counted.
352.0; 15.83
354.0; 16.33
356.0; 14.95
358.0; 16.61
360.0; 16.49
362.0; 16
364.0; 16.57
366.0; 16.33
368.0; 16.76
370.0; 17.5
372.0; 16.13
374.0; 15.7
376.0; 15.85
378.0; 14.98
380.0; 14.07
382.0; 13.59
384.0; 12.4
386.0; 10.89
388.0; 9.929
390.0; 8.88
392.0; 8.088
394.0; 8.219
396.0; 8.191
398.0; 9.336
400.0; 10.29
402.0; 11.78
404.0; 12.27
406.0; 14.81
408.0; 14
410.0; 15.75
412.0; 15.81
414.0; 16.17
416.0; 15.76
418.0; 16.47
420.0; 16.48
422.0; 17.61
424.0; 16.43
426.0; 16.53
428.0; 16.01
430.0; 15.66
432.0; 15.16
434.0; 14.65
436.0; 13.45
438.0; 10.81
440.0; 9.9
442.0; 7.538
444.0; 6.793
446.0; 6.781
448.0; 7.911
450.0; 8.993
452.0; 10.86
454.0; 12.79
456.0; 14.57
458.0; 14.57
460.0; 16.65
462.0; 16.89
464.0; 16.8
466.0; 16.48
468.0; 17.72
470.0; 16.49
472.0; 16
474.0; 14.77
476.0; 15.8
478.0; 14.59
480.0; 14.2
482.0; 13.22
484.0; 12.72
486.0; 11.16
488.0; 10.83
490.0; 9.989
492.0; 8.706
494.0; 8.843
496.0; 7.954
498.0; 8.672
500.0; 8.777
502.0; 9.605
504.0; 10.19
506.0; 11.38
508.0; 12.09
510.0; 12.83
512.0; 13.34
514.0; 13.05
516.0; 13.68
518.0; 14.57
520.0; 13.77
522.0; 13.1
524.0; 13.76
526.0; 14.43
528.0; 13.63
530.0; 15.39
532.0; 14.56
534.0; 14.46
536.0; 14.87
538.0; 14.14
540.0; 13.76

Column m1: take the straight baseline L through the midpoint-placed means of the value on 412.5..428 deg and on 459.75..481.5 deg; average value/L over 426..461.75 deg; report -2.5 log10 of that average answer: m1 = 0.311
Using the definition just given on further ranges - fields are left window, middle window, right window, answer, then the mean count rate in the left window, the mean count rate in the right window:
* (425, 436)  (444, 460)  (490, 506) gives 0.20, 15.4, 9.18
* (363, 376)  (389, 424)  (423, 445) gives 0.10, 16.4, 13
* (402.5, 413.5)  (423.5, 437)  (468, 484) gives -0.05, 14.5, 15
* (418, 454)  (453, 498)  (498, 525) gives -0.10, 12.6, 12.2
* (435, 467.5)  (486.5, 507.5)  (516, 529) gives 0.35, 12.1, 13.9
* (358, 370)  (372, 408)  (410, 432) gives 0.35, 16.5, 16.2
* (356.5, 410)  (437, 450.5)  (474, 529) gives 0.45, 13.4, 12.1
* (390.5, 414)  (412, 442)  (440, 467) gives -0.24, 11.8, 12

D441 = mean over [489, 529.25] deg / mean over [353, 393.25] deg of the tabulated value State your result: 0.81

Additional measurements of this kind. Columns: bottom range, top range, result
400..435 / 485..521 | 0.73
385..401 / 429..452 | 1.16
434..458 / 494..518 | 1.07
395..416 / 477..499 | 0.85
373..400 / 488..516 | 0.92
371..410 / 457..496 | 1.14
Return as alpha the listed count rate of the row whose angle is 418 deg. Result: 16.47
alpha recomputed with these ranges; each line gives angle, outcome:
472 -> 16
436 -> 13.45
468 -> 17.72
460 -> 16.65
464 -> 16.8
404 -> 12.27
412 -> 15.81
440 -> 9.9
